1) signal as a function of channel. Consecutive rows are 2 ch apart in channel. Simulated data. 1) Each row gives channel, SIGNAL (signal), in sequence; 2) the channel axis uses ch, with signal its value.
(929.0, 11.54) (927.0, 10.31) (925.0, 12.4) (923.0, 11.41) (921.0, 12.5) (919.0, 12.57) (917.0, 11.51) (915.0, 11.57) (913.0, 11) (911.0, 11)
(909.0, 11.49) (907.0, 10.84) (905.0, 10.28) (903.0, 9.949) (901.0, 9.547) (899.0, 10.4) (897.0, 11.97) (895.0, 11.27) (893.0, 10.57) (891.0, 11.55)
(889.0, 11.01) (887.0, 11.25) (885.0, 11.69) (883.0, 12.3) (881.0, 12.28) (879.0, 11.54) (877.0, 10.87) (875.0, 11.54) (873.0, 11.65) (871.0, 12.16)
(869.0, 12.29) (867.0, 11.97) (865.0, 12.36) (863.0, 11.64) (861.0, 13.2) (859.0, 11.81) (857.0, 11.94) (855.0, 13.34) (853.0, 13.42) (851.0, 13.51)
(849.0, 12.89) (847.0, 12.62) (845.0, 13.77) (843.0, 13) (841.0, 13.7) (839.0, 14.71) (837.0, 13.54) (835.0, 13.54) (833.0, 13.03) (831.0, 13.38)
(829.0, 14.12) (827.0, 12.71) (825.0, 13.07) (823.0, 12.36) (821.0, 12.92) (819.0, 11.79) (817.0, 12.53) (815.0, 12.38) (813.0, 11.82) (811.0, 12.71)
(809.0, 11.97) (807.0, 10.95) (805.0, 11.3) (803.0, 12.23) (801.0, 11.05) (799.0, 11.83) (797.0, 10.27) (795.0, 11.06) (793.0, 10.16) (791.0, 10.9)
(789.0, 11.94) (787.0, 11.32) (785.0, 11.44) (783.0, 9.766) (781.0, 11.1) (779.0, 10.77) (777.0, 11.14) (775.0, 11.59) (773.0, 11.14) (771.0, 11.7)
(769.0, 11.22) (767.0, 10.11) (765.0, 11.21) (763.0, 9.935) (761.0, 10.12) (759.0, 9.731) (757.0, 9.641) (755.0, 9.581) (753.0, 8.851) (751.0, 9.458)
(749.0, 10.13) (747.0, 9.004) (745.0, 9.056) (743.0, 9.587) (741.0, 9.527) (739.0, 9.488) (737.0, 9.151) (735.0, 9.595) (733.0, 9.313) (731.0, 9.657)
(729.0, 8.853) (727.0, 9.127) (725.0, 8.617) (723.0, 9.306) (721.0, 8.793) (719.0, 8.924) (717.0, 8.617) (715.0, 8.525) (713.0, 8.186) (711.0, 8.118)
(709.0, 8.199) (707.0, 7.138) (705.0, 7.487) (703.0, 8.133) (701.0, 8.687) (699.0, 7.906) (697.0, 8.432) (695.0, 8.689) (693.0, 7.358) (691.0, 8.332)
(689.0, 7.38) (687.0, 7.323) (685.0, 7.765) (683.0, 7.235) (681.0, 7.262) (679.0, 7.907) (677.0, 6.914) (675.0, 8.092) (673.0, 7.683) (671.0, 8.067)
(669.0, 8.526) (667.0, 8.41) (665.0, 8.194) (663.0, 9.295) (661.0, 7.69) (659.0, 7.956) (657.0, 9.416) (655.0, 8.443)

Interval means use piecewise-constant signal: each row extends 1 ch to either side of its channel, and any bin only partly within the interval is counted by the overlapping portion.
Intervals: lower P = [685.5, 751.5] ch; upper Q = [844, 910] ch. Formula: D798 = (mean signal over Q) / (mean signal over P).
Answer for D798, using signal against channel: 1.4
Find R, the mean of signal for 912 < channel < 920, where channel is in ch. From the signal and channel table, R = 11.7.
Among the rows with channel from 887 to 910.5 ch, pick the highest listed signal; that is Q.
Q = 11.97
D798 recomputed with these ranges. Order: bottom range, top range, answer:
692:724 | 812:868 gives 1.56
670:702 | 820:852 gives 1.70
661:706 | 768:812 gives 1.42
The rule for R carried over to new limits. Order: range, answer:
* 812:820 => 12.1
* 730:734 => 9.48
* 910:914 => 11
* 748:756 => 9.51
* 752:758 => 9.36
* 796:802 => 11.1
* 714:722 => 8.71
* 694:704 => 8.37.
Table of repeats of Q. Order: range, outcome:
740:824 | 12.92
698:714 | 8.687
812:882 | 14.71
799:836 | 14.12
